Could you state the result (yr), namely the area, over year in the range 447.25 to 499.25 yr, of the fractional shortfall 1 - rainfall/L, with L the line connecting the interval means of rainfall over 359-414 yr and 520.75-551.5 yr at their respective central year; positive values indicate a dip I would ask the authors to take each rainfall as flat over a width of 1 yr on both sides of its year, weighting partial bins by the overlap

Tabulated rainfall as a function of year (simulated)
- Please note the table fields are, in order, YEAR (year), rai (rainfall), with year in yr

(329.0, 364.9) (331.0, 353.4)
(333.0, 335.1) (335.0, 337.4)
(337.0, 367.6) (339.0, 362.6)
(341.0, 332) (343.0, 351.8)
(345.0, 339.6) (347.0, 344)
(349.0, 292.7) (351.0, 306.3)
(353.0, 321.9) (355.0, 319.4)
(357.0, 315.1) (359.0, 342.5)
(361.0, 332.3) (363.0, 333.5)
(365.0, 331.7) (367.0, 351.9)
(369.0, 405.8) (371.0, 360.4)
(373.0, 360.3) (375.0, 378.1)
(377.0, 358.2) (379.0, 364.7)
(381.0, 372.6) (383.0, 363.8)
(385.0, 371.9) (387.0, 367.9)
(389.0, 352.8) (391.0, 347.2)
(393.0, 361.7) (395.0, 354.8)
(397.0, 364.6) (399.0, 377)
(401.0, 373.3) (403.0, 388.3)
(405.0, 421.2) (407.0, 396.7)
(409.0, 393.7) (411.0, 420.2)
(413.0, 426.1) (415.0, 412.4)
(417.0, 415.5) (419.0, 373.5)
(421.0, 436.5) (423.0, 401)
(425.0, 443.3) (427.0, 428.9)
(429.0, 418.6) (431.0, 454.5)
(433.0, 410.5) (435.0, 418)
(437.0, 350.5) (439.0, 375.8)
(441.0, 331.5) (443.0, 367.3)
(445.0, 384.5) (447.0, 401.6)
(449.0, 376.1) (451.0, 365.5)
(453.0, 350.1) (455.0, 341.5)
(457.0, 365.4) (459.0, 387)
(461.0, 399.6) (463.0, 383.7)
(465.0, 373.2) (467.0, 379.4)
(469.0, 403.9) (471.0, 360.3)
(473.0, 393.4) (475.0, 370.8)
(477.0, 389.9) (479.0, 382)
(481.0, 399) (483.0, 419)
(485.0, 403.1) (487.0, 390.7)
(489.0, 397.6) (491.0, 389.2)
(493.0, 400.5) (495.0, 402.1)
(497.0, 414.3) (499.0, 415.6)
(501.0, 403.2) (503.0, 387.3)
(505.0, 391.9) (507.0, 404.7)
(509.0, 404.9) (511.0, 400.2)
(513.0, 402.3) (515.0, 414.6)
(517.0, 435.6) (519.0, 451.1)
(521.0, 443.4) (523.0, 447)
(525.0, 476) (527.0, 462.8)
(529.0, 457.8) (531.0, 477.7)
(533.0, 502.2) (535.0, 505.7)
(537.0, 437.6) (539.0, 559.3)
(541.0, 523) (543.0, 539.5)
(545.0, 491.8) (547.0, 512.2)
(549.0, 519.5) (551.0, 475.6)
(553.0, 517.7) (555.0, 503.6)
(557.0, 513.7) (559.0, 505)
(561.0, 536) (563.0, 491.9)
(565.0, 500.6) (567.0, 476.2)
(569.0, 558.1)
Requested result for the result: 6.38 yr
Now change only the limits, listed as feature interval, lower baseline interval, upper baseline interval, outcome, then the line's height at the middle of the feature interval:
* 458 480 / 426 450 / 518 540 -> 1.9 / 421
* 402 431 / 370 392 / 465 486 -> -3.2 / 373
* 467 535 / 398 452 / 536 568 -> 7.0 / 463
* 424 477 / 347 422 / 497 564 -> 3.2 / 411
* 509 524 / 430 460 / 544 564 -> 1.2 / 463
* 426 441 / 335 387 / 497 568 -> -0.2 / 398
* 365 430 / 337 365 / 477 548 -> -4.1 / 362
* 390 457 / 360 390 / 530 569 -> 1.7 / 401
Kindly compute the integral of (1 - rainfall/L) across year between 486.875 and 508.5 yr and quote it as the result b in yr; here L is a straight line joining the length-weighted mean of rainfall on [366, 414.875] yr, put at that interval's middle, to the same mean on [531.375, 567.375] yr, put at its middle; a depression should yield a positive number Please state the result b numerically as 2.98 yr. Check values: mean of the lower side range 377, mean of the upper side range 506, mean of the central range 400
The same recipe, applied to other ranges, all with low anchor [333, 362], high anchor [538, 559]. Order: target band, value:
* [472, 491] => 2.5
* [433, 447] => 1.4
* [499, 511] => 1.9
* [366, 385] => -0.5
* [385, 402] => 0.5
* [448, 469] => 2.9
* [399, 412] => -0.4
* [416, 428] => -0.5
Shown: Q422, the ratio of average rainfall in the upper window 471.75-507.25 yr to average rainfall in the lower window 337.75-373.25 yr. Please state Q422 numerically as 1.17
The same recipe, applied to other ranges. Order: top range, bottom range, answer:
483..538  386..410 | 1.14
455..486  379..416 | 1.01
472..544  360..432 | 1.12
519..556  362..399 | 1.36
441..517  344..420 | 1.07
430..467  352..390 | 1.08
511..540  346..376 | 1.35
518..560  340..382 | 1.43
